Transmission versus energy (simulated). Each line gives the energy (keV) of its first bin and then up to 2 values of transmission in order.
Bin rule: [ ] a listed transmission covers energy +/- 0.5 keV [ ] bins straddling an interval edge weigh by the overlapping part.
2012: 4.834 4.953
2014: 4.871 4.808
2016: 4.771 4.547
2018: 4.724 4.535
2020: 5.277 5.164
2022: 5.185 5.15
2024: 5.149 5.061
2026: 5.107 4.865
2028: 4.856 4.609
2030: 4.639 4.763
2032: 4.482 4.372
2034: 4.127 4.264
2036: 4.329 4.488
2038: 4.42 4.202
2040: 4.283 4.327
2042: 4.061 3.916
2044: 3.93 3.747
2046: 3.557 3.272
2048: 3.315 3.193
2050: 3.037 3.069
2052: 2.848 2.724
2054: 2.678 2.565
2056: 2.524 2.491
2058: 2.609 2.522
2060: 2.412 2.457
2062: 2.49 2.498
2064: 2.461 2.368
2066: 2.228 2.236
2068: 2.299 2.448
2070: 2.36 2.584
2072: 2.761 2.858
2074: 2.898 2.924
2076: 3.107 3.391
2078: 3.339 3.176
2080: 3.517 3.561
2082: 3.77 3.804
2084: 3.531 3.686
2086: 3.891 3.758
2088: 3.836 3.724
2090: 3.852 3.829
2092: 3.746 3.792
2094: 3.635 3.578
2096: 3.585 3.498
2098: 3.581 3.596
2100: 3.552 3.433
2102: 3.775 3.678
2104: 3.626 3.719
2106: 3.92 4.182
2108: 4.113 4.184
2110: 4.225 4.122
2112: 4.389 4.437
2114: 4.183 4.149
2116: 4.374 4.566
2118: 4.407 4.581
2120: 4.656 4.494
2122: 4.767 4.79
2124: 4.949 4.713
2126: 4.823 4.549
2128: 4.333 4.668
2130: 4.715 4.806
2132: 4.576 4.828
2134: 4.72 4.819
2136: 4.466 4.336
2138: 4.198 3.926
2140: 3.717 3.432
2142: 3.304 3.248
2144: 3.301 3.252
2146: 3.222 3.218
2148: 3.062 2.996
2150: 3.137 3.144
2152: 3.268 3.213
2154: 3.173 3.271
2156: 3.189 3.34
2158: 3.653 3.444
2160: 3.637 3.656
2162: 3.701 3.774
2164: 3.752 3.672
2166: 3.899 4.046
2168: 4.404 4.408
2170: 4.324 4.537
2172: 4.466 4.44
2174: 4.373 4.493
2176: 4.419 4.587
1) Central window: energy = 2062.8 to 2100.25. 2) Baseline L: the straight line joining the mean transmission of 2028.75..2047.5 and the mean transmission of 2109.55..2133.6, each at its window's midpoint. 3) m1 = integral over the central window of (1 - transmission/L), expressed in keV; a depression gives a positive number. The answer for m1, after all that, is 9.7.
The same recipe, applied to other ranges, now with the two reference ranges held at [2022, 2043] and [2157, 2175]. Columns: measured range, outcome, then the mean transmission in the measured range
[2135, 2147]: 1.2 keV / 3.7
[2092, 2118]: 2.1 keV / 3.92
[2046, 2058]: 4.3 keV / 2.9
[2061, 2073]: 5.4 keV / 2.45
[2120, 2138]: -2.1 keV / 4.65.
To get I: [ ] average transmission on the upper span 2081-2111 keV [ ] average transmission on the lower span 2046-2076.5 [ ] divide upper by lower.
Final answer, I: 1.4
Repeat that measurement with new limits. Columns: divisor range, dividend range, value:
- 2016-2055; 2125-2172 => 0.92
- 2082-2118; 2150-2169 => 0.92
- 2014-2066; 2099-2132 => 1.11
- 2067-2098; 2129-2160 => 1.11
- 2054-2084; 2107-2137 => 1.62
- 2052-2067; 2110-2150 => 1.67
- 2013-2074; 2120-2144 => 1.18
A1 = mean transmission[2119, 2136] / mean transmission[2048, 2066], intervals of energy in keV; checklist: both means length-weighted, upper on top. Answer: 1.77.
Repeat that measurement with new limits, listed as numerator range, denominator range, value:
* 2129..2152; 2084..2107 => 1.04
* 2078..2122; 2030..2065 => 1.14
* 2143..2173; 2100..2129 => 0.84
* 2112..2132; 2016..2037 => 0.96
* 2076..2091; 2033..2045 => 0.86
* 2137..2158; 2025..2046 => 0.77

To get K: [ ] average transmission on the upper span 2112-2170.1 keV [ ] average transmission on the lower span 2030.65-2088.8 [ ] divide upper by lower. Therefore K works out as 1.22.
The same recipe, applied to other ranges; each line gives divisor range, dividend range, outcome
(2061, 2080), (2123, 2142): 1.65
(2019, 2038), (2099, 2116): 0.84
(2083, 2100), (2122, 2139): 1.25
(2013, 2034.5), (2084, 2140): 0.86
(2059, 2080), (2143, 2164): 1.25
